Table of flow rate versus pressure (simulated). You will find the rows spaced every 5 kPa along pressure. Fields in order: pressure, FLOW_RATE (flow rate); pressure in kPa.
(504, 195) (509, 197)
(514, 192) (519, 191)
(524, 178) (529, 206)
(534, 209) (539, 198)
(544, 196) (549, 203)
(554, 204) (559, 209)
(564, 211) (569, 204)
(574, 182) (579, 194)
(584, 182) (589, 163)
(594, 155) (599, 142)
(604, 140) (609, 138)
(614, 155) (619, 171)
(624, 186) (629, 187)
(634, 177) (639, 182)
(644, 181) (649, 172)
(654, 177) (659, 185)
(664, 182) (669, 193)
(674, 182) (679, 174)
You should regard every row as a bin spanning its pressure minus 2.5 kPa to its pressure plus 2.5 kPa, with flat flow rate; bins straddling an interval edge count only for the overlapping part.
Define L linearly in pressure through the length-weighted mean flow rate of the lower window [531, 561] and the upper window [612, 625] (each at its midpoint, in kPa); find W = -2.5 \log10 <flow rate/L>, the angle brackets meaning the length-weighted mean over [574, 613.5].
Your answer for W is 0.13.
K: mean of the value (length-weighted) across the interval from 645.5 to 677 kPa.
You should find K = 182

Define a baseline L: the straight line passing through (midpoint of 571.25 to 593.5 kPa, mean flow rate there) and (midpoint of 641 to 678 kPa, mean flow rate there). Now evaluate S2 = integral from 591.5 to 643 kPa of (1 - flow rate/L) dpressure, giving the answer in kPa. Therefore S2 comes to 4.6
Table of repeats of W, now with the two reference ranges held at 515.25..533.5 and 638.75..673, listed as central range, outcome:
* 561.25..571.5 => -0.10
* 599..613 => 0.30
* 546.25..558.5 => -0.07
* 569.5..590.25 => 0.03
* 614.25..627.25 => 0.06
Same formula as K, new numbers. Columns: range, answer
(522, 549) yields 198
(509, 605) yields 188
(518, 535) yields 195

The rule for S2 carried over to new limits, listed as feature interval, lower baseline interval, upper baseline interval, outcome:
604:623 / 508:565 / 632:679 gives 3.3 kPa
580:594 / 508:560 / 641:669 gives 1.4 kPa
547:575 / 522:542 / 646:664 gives -1.4 kPa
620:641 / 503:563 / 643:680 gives 0.4 kPa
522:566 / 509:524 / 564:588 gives -2.6 kPa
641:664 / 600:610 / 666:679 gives -1.1 kPa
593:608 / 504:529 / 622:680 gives 3.4 kPa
